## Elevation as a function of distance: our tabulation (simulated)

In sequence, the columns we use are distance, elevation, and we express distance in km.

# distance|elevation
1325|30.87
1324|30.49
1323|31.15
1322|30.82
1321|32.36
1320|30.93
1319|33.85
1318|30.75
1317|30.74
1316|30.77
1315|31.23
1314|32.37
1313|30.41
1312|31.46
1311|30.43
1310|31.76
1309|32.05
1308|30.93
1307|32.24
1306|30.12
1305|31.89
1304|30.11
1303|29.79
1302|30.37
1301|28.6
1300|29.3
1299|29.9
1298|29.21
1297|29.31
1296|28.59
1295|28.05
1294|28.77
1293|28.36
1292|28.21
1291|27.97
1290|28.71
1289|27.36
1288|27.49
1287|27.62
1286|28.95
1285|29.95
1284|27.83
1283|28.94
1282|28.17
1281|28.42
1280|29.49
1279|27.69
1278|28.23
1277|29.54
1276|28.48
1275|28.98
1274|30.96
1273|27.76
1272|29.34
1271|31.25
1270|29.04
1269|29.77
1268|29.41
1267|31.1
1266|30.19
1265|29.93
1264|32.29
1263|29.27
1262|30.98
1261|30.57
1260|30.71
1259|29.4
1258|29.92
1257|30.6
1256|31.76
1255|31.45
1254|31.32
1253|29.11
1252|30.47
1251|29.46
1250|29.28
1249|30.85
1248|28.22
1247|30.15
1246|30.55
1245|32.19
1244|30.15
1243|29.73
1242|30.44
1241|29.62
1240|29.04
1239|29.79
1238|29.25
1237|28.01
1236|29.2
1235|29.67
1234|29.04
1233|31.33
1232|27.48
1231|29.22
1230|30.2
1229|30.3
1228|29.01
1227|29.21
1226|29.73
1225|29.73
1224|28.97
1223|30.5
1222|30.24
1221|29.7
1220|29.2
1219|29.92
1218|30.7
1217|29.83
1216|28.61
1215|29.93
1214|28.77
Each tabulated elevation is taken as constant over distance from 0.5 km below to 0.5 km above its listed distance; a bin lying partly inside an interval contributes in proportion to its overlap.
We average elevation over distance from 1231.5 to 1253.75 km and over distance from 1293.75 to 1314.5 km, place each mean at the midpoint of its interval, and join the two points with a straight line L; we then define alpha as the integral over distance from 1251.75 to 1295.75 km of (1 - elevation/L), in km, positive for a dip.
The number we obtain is 0.9 km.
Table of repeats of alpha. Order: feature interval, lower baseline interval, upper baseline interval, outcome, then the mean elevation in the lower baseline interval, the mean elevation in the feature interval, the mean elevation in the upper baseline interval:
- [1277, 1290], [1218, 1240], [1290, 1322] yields 0.7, 29.5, 28.4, 30.3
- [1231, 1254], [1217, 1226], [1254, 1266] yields 0.4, 29.9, 29.7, 30.6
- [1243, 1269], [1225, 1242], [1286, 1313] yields -0.8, 29.4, 30.3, 29.6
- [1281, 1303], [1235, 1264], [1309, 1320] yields 1.6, 30.1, 28.7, 31.4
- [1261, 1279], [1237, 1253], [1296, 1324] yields 0.3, 29.9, 29.8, 30.8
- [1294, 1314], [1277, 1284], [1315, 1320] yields 0.1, 28.5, 30.3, 31.4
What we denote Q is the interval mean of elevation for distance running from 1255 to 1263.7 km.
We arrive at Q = 30.5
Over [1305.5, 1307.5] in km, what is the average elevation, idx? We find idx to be 31.2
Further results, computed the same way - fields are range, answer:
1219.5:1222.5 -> 29.7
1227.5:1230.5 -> 29.8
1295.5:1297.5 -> 28.9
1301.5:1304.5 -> 30.1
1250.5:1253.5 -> 29.7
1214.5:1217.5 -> 29.5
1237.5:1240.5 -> 29.4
